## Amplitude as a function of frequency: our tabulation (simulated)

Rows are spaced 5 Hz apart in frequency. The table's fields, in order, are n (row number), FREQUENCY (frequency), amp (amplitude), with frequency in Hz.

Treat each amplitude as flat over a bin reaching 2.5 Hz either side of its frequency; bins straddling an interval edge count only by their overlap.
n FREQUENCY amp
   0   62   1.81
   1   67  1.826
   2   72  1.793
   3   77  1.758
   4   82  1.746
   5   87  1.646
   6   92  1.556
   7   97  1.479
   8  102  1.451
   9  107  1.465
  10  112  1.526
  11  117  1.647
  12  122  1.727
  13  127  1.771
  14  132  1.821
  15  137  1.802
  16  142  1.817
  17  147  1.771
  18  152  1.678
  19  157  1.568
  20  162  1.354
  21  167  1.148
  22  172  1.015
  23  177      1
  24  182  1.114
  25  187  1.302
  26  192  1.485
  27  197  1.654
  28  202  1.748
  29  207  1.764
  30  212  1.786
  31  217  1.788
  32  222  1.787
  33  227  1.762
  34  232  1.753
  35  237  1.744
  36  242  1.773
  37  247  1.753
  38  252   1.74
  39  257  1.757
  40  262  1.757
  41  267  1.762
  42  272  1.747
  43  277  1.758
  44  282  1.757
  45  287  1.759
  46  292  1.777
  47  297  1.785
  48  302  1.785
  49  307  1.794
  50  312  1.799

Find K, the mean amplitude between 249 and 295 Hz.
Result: 1.76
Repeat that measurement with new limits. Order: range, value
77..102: 1.61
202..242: 1.77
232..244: 1.76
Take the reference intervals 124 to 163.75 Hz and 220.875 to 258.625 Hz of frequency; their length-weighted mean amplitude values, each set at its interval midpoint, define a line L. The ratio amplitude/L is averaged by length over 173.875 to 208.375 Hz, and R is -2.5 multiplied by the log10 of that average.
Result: 0.216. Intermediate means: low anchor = 1.7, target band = 1.42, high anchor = 1.76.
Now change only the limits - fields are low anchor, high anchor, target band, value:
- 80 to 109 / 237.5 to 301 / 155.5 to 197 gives 0.29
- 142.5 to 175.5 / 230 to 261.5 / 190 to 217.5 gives -0.07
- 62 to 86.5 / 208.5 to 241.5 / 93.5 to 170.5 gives 0.12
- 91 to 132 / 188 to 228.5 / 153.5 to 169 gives 0.19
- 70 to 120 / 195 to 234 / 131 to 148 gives -0.09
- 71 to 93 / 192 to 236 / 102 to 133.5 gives 0.05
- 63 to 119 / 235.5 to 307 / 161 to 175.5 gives 0.42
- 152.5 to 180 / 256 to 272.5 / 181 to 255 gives -0.11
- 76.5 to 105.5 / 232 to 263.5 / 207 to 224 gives -0.04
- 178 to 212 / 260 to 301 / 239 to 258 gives -0.06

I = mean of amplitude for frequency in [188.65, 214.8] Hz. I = 1.68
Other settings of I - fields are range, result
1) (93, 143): 1.64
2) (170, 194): 1.18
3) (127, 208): 1.51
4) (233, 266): 1.75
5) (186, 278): 1.72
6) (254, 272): 1.76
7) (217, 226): 1.78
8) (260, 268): 1.76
